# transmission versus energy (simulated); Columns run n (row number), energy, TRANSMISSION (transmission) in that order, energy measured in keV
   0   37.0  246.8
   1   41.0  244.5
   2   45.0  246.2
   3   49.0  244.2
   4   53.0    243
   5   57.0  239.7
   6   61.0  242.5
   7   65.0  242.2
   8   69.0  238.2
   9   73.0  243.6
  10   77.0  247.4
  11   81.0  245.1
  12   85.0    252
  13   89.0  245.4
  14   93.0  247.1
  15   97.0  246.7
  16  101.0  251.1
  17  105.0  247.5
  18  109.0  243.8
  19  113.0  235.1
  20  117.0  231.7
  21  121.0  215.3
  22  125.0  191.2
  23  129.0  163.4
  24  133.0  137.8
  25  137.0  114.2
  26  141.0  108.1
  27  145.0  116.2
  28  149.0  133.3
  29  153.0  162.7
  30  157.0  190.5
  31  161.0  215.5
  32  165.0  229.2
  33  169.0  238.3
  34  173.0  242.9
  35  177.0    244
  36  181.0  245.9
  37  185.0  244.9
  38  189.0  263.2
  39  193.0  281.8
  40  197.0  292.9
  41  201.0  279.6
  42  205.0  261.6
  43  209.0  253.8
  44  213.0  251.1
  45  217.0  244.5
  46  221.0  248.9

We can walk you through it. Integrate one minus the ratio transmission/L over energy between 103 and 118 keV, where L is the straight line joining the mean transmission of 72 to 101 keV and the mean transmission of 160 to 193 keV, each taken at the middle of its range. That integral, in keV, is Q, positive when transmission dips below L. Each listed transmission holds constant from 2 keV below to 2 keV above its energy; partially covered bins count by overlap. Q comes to 0.4 keV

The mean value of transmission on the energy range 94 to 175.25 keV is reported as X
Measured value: 197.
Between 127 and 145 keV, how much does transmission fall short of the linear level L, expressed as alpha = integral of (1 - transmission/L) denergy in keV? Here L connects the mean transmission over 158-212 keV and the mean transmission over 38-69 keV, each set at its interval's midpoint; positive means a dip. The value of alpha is 8.6 keV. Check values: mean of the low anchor 243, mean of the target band 129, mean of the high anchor 252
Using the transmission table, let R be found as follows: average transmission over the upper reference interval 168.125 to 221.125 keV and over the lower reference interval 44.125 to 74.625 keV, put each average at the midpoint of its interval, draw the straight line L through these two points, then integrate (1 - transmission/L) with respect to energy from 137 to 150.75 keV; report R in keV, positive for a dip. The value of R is 7.3 keV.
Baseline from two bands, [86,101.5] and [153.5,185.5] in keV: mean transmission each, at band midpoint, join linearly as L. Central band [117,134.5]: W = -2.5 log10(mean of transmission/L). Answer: 0.284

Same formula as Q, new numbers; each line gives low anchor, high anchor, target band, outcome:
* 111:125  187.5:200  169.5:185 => 1.4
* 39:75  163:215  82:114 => 0.1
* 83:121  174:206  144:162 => 6.5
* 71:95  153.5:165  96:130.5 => 0.6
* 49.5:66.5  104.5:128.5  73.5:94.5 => -1.3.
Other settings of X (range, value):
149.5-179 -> 213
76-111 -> 247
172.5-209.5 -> 262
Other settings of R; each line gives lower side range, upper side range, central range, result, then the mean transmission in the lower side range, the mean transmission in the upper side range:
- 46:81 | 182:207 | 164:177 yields 1.29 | 243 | 270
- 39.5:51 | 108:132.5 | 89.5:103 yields -1.75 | 245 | 208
